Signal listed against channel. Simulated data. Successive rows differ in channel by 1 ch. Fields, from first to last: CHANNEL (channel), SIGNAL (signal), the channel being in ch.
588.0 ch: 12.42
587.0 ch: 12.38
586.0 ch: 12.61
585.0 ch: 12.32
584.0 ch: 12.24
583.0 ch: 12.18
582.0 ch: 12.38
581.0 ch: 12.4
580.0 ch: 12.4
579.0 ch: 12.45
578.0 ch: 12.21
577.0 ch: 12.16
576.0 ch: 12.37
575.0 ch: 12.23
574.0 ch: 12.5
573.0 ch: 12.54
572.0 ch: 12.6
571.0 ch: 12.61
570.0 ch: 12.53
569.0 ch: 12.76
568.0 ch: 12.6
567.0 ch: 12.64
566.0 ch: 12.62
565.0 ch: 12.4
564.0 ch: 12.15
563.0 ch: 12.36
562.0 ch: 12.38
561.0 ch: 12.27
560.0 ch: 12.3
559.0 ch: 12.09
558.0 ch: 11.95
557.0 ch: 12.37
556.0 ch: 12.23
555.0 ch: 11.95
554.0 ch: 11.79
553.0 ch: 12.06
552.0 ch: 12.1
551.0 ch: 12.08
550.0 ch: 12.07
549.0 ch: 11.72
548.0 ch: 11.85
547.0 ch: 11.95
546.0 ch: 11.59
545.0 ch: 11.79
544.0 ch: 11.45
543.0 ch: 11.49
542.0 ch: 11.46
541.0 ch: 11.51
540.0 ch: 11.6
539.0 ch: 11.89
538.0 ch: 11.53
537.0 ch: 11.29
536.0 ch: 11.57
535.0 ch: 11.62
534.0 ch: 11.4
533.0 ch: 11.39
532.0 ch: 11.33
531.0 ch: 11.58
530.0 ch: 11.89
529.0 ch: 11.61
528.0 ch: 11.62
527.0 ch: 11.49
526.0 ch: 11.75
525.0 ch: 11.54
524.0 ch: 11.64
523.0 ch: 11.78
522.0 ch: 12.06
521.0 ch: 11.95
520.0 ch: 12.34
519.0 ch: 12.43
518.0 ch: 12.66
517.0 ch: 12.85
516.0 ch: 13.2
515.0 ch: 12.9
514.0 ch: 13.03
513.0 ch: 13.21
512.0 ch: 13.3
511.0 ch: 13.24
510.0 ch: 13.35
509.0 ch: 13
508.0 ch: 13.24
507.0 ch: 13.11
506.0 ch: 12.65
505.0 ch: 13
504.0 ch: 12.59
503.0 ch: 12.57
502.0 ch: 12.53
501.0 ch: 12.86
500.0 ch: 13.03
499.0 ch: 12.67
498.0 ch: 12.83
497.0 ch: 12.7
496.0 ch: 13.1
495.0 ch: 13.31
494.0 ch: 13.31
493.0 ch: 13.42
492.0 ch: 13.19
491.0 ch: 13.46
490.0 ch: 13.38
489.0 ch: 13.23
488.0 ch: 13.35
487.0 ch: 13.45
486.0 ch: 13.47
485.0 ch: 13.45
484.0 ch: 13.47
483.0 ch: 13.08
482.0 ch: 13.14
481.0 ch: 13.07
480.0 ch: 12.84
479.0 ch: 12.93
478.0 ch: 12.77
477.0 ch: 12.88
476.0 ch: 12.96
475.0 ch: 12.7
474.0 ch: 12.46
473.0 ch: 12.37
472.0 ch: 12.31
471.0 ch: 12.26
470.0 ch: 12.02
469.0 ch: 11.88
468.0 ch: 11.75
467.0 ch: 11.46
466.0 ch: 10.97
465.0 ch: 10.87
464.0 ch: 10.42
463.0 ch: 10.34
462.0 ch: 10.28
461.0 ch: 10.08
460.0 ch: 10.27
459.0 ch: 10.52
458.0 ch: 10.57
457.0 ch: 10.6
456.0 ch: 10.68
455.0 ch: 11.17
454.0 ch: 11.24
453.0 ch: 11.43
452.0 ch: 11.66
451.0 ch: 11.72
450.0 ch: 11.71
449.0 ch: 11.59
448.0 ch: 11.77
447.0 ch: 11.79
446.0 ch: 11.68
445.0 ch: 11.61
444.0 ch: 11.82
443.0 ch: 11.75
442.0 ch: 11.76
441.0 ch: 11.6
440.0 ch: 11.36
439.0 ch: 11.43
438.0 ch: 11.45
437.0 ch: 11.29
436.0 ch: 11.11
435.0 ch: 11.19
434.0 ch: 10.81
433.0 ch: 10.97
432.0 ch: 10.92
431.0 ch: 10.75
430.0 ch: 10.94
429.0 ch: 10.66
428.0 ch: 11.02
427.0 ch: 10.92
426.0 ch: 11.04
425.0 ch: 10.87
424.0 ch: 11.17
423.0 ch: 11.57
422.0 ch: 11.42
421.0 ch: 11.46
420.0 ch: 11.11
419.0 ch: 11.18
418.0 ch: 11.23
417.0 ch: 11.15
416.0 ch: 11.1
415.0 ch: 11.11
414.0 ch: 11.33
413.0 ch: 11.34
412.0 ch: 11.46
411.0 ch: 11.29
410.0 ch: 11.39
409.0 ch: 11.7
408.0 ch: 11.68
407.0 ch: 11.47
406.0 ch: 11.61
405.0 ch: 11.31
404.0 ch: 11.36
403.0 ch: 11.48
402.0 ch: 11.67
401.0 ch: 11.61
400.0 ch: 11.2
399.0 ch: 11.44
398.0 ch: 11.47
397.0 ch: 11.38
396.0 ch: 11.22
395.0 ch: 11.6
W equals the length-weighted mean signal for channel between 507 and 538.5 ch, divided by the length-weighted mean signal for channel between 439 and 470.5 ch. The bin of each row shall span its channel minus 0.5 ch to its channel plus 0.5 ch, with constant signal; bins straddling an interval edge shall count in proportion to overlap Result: 1.09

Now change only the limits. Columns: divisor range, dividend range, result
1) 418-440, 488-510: 1.17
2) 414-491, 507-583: 1.04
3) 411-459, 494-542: 1.10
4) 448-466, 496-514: 1.19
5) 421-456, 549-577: 1.09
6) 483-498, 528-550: 0.87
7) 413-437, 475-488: 1.18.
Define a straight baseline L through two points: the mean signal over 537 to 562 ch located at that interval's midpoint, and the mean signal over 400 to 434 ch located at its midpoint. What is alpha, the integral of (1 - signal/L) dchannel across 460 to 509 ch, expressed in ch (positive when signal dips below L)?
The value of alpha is -4.1 ch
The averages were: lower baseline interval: 11.2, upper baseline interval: 11.9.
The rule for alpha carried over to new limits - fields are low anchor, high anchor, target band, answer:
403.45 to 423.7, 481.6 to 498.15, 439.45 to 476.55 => 3.0 ch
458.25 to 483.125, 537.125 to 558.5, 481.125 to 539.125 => -3.8 ch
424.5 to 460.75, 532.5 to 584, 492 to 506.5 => -1.6 ch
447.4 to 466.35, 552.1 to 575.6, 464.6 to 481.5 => -1.7 ch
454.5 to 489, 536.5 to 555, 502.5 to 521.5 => -1.6 ch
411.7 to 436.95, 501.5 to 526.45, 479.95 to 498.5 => -1.5 ch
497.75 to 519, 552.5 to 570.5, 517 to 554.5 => 2.5 ch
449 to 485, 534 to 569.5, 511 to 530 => -0.7 ch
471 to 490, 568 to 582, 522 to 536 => 1.2 ch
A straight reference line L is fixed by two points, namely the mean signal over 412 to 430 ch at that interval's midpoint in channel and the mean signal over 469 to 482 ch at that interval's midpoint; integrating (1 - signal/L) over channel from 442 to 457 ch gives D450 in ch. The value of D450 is 0.5 ch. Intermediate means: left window 11.2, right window 12.6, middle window 11.5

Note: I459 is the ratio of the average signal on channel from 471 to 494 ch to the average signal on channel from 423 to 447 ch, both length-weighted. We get 1.16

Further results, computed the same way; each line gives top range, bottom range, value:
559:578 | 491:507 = 0.96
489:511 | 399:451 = 1.15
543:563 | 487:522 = 0.93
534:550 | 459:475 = 1.03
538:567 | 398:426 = 1.06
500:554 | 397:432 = 1.08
